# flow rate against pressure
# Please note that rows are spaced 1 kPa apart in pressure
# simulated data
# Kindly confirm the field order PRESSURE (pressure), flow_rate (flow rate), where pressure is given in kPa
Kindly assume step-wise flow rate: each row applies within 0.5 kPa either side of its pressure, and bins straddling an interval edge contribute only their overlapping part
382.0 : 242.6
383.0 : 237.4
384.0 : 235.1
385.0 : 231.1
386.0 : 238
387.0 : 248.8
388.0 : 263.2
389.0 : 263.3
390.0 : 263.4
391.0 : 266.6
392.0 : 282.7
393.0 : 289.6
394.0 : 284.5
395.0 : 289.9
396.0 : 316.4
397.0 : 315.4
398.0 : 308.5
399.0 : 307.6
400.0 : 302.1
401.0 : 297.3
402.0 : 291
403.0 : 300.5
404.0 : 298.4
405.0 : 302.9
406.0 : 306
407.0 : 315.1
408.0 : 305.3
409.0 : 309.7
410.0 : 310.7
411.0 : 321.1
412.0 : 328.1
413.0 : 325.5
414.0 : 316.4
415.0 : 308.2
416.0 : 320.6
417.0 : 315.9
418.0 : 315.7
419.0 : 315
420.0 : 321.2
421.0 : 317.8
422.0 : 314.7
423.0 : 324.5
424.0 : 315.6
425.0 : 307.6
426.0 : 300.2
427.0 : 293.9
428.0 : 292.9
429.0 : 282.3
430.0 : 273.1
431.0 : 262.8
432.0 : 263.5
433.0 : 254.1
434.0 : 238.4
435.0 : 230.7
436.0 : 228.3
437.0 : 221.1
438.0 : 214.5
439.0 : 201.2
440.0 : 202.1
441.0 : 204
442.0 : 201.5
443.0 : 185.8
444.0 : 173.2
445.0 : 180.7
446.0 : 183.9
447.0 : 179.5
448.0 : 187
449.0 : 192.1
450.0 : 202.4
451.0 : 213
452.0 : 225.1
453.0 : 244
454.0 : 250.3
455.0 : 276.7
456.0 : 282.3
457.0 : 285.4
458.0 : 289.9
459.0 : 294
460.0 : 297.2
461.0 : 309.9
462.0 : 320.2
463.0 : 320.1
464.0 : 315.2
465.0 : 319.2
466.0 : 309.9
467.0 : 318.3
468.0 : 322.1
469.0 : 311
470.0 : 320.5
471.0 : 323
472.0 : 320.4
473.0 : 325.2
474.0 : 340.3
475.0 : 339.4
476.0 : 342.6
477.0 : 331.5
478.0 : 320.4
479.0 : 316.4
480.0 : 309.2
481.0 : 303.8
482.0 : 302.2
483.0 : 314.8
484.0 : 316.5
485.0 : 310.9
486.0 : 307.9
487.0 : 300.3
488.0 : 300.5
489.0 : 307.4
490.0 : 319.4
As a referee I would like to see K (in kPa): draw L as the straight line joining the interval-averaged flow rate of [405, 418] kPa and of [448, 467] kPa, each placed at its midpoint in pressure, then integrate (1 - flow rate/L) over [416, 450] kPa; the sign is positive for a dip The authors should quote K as 5.2 kPa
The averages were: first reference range 315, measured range 252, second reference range 274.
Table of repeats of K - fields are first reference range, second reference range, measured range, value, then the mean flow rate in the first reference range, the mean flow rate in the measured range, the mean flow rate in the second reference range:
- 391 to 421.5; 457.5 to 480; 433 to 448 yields 5.21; 307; 204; 318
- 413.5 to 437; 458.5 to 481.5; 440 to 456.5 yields 5.09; 290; 211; 319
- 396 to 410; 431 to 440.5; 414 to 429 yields -2.76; 305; 311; 230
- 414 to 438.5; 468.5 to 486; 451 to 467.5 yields 1.04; 285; 289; 320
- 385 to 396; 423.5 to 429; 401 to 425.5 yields -1.99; 269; 312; 300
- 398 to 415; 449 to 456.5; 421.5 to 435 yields -0.40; 309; 284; 239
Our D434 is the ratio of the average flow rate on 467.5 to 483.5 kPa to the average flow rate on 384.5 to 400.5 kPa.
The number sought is 1.15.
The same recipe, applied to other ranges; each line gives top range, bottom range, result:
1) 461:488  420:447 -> 1.28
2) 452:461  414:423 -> 0.87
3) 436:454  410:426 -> 0.64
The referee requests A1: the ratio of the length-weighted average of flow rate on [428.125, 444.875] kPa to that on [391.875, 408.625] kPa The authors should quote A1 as 0.76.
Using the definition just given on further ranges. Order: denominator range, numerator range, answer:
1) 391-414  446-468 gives 0.88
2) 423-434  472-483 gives 1.13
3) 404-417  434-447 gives 0.65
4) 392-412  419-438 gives 0.92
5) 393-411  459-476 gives 1.05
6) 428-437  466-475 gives 1.27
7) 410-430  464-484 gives 1.03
